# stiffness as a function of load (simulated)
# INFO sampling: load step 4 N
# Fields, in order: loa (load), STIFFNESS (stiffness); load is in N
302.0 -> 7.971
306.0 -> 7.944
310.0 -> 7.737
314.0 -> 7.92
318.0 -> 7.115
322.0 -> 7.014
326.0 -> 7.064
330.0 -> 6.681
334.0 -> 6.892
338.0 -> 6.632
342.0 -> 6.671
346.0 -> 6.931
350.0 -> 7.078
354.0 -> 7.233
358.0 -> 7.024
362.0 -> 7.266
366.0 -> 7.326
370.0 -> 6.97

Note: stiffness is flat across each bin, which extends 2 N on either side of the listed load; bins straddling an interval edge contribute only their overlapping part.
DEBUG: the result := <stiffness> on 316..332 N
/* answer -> 6.97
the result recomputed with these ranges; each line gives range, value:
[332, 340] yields 6.76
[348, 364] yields 7.15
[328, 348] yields 6.76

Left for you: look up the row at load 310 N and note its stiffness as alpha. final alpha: 7.737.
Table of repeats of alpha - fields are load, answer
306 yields 7.944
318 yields 7.115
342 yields 6.671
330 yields 6.681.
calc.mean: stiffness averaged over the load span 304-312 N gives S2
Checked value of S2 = 7.84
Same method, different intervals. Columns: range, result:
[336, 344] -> 6.65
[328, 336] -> 6.79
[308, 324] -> 7.45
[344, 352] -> 7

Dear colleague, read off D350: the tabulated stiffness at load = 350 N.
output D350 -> 7.078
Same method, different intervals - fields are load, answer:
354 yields 7.233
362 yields 7.266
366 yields 7.326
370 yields 6.97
